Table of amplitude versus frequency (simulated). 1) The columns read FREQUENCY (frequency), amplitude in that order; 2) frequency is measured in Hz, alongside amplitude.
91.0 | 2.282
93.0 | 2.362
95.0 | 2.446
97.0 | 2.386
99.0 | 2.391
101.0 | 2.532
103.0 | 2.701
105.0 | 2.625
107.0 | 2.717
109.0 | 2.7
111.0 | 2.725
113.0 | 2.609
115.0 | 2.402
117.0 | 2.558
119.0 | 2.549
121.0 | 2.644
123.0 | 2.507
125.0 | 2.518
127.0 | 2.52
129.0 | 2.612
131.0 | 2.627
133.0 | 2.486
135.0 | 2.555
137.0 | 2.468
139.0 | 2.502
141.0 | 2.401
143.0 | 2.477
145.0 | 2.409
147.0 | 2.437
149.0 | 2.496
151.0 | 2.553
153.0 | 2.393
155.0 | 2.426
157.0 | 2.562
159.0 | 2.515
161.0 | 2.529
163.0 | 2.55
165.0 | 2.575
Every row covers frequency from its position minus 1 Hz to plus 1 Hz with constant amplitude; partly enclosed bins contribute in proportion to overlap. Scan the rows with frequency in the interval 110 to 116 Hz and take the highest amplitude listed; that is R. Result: 2.725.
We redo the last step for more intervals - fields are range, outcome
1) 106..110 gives 2.717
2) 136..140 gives 2.502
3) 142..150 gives 2.496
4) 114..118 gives 2.558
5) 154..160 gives 2.562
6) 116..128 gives 2.644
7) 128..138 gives 2.627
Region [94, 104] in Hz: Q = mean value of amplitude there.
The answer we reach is 2.49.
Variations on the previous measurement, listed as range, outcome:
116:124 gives 2.56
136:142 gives 2.46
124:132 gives 2.57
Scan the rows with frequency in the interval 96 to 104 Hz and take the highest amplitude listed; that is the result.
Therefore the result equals 2.701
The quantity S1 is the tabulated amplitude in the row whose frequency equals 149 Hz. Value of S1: 2.496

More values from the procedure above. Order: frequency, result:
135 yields 2.555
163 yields 2.55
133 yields 2.486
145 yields 2.409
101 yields 2.532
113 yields 2.609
